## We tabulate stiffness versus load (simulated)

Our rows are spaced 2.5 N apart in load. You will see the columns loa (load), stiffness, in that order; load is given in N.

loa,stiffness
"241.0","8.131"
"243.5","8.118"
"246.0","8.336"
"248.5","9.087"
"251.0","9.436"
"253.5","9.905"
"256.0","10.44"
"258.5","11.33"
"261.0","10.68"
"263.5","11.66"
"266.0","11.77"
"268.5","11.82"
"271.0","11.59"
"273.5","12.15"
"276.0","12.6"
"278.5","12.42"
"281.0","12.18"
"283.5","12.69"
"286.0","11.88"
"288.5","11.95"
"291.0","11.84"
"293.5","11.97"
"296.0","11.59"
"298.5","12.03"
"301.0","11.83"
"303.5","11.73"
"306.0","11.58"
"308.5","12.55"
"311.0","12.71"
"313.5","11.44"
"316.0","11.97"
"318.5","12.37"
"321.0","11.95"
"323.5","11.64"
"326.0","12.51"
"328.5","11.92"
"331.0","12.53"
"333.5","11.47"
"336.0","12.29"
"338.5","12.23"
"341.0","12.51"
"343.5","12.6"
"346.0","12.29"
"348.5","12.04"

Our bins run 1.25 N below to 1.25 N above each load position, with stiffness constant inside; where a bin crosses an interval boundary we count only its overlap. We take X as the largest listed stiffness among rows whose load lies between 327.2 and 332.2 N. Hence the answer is 12.53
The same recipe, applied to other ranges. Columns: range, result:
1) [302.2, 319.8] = 12.71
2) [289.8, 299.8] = 12.03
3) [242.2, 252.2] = 9.436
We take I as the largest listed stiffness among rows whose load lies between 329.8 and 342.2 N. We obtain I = 12.53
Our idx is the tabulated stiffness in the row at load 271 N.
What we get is 11.59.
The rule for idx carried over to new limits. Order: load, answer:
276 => 12.6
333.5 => 11.47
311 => 12.71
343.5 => 12.6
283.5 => 12.69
